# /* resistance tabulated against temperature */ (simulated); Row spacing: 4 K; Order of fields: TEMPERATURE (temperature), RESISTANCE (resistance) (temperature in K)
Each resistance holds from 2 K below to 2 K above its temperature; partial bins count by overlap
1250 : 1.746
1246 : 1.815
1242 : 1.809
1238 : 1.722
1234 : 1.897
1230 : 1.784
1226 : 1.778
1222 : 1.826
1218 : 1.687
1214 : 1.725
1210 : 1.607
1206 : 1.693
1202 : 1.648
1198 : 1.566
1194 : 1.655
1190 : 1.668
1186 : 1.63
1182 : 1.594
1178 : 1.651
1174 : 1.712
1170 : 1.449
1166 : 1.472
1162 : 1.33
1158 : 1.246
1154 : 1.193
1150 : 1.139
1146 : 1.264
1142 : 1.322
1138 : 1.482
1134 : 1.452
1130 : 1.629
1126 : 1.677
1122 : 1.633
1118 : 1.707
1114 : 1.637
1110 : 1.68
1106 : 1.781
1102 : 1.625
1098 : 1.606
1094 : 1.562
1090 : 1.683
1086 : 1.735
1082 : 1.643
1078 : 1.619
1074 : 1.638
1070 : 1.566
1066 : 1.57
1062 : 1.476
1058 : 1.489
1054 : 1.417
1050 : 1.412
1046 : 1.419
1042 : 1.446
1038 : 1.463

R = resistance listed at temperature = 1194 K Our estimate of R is 1.655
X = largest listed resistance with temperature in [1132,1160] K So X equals 1.482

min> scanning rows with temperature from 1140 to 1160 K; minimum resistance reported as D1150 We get 1.139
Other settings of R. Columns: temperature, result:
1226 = 1.778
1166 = 1.472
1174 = 1.712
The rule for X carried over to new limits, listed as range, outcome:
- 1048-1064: 1.489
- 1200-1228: 1.826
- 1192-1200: 1.655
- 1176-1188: 1.651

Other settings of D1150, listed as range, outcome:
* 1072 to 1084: 1.619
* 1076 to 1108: 1.562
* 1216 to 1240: 1.687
